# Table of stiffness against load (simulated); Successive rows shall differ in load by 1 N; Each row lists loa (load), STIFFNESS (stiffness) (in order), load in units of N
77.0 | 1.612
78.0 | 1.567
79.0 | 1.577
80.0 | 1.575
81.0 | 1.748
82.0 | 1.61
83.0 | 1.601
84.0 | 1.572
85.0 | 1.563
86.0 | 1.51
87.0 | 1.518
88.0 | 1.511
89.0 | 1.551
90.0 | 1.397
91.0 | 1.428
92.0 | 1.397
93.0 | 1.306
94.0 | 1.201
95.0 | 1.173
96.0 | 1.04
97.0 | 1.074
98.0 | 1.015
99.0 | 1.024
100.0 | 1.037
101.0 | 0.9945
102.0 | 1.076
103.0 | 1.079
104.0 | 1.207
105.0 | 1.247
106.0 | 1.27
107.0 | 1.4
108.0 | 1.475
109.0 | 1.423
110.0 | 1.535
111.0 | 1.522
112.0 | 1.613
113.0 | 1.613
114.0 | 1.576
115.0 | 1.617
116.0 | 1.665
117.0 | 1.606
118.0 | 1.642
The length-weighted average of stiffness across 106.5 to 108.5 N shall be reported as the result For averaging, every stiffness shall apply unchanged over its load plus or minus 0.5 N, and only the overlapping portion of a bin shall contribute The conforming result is 1.44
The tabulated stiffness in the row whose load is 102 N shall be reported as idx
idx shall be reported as 1.076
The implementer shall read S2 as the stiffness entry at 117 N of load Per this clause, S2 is 1.606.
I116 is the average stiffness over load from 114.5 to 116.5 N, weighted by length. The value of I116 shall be 1.64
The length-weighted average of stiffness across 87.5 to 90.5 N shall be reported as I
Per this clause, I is 1.49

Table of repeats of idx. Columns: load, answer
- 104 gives 1.207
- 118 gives 1.642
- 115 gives 1.617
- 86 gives 1.51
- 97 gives 1.074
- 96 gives 1.04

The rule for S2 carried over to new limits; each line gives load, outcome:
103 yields 1.079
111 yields 1.522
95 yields 1.173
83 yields 1.601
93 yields 1.306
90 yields 1.397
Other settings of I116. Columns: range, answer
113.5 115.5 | 1.6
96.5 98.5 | 1.04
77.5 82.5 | 1.62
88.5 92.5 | 1.44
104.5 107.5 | 1.31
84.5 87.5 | 1.53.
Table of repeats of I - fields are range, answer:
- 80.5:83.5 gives 1.65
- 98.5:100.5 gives 1.03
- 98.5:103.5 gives 1.04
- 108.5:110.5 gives 1.48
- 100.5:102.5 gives 1.04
